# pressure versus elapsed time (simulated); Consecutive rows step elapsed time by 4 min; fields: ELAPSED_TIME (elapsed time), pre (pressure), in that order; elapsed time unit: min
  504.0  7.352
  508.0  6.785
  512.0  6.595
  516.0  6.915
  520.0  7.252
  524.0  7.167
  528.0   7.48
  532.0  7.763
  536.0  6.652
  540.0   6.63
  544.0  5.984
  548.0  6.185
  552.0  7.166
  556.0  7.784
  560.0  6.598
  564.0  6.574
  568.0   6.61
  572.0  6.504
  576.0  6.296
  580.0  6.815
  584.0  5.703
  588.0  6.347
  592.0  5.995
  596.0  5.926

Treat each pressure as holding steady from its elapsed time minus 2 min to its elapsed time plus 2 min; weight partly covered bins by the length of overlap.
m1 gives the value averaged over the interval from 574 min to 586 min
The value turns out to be 6.27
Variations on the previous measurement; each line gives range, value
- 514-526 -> 7.11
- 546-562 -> 6.93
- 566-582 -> 6.56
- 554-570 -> 6.89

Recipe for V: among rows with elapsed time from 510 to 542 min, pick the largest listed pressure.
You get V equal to 7.763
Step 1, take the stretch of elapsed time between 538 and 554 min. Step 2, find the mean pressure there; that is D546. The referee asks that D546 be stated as 6.49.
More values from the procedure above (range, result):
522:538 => 7.27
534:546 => 6.42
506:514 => 6.69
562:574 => 6.56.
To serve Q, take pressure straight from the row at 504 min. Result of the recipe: 7.352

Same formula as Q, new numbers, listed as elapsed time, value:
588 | 6.347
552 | 7.166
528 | 7.48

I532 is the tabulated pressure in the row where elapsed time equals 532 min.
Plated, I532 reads 7.763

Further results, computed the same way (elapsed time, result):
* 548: 6.185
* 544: 5.984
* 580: 6.815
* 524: 7.167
